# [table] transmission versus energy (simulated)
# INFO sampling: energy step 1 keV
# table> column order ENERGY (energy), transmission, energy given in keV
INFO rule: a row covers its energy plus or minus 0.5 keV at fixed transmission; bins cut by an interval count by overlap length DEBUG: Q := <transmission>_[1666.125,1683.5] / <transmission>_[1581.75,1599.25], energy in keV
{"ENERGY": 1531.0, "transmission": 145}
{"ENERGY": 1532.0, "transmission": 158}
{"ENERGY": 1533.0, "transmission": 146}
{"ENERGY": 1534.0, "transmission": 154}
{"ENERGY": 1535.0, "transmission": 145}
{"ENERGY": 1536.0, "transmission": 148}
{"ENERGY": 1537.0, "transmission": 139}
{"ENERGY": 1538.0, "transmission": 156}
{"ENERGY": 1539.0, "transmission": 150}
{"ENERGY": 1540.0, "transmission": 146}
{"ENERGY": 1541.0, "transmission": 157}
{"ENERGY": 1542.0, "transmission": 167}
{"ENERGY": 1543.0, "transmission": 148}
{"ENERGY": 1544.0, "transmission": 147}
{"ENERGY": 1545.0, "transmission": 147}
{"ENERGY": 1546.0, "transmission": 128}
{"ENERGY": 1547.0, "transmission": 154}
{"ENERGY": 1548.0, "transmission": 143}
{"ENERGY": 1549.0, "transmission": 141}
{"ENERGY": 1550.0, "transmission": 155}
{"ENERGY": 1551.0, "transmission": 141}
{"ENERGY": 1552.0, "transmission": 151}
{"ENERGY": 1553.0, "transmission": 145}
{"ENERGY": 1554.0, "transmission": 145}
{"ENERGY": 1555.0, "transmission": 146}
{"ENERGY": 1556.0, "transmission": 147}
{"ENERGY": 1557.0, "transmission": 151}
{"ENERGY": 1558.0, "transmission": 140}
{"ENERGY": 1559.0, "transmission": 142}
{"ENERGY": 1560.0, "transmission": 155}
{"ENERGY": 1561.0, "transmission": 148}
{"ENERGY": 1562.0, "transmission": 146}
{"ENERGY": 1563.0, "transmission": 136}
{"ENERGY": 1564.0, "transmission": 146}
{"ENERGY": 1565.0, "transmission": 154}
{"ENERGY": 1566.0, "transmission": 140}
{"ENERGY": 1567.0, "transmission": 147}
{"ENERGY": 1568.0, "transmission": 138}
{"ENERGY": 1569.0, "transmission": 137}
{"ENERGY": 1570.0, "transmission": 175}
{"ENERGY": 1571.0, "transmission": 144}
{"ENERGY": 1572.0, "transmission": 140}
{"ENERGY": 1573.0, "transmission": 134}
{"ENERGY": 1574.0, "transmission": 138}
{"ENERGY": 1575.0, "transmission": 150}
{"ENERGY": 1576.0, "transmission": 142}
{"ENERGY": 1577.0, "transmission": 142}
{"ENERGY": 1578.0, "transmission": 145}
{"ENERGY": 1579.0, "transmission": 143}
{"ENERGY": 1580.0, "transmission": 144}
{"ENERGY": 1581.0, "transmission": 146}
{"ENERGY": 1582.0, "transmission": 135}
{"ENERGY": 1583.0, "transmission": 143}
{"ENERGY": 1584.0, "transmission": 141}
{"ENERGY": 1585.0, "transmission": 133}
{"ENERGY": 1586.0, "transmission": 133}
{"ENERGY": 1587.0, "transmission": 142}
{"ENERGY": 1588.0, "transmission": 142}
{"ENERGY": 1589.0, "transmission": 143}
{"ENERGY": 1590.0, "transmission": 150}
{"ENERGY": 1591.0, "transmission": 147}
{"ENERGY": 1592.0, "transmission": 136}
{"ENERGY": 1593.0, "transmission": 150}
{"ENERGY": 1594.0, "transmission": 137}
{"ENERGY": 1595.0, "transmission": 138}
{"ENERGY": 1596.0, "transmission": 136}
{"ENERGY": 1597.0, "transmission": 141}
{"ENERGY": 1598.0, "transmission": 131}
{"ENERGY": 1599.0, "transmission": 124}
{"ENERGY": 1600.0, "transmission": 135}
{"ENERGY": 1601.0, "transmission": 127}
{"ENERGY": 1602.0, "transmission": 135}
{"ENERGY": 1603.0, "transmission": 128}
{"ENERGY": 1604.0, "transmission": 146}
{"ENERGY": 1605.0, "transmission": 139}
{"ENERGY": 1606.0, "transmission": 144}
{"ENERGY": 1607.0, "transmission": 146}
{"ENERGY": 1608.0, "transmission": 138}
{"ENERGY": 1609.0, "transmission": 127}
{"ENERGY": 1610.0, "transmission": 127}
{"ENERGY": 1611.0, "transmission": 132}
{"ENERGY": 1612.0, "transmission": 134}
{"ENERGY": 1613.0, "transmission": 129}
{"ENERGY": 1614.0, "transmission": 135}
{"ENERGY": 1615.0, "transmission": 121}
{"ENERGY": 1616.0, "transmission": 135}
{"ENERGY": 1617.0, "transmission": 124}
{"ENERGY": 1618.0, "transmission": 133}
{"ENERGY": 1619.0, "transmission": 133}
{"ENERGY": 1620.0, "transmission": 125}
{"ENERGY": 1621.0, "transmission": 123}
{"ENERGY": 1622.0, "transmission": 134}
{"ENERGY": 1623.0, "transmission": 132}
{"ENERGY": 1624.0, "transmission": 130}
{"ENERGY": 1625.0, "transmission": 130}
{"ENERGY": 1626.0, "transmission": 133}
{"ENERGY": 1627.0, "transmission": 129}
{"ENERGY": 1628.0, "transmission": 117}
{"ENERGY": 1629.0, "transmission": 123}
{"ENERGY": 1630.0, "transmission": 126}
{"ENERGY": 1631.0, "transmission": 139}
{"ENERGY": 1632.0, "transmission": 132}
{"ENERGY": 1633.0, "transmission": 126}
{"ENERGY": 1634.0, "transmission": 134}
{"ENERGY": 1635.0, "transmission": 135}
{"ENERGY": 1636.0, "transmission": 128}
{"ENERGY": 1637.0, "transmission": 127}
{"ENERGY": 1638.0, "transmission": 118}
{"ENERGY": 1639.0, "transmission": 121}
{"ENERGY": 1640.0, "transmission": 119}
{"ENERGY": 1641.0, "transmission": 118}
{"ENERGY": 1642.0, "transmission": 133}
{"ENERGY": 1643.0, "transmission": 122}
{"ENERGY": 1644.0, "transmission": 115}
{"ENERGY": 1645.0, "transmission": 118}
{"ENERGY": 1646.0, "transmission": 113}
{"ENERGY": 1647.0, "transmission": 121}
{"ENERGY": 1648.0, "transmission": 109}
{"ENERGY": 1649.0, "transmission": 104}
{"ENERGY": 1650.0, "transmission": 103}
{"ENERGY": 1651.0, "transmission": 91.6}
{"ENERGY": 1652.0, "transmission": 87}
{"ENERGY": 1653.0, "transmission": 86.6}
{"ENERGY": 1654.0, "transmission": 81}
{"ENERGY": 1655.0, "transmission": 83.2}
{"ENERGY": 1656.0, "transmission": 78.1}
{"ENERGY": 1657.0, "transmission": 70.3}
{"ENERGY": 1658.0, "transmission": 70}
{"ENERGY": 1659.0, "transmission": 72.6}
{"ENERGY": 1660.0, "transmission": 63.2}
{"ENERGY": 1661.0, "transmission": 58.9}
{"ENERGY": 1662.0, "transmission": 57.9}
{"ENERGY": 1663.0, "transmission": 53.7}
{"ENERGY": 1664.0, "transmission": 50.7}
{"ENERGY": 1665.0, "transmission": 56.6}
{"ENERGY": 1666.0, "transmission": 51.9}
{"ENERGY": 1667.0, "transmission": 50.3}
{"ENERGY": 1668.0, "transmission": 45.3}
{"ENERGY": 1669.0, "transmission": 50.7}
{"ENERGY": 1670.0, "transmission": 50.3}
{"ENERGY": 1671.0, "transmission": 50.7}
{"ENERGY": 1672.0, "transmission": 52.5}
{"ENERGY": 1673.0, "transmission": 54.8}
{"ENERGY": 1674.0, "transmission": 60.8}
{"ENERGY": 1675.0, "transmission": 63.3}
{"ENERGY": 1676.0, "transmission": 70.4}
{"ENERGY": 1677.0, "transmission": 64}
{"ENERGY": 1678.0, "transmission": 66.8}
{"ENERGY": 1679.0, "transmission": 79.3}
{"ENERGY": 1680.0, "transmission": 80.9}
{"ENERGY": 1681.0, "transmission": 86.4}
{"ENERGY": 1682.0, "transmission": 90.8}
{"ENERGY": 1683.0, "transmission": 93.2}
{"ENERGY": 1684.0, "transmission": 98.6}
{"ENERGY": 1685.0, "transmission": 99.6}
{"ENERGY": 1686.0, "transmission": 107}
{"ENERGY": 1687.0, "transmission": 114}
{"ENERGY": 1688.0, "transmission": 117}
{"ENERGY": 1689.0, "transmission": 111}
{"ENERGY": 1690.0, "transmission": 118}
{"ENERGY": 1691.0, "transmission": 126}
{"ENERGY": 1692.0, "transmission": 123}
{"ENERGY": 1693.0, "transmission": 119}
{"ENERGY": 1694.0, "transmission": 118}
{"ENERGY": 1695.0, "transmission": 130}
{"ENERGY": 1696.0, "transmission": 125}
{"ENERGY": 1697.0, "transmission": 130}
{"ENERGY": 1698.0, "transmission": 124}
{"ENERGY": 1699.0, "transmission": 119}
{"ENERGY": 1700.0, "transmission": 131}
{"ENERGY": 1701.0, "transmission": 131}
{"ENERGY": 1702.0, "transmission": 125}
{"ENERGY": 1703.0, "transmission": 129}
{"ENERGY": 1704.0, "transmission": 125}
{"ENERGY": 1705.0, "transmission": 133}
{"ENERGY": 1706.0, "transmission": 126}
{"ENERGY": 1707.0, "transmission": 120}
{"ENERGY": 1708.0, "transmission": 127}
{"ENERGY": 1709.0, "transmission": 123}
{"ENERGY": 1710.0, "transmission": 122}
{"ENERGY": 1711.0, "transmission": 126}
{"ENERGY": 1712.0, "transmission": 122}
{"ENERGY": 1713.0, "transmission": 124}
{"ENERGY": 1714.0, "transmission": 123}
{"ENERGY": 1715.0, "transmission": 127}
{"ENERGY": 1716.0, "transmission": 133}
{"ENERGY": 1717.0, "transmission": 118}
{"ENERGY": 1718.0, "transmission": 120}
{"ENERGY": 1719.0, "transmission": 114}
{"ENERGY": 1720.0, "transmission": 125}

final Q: 0.5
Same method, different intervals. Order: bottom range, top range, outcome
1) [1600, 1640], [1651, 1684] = 0.52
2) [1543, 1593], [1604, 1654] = 0.86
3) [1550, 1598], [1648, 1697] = 0.58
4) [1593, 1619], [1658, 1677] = 0.42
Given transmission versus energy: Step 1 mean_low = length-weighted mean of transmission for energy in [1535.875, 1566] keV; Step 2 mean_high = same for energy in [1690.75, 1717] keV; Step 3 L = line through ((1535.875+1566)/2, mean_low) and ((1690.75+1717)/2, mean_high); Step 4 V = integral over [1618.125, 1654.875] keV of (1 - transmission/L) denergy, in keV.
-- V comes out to 4.2 keV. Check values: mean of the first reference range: 147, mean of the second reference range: 125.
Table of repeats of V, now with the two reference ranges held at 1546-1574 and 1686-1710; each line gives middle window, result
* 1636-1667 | 9.3 keV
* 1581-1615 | 0.6 keV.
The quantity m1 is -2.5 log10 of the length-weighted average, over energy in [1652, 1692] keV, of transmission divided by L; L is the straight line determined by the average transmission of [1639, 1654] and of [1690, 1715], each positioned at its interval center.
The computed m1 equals 0.47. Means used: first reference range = 109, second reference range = 125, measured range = 76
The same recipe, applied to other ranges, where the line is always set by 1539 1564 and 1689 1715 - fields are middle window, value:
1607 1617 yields 0.05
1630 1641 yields 0.06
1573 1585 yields 0.01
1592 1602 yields 0.04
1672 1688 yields 0.48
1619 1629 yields 0.07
